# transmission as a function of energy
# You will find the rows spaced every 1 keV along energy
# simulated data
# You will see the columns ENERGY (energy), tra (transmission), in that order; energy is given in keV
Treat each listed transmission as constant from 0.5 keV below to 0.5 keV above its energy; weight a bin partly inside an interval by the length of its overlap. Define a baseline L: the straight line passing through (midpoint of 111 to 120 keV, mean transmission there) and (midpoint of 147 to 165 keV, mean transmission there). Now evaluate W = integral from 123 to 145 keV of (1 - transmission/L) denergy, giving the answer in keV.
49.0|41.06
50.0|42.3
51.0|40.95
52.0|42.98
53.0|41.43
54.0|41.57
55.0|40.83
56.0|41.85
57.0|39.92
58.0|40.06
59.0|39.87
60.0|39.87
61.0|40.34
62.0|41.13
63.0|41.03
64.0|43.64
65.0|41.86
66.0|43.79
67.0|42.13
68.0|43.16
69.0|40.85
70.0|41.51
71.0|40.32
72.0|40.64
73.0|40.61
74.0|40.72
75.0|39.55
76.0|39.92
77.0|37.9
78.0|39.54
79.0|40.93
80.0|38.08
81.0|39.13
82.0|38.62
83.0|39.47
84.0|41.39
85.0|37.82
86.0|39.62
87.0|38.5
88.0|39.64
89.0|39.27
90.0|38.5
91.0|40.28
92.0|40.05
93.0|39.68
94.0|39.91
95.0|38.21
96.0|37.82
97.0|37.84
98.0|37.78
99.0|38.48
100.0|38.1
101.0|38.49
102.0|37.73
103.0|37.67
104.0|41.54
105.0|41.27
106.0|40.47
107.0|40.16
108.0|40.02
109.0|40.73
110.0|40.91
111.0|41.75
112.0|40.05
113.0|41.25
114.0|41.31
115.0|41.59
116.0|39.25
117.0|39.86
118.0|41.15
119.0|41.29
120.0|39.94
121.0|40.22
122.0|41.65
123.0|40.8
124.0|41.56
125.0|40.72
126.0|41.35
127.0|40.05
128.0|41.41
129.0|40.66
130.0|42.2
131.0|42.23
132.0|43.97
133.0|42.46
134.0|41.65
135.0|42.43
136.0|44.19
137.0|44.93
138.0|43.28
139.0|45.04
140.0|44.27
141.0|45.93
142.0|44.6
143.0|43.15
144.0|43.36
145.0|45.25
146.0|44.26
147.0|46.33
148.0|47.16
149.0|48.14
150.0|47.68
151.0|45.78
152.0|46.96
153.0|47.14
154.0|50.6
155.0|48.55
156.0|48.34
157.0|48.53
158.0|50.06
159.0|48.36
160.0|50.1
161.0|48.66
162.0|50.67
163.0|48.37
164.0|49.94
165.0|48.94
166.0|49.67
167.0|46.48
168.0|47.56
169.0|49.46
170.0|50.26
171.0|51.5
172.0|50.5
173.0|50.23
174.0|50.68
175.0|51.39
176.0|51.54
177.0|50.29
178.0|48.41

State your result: 0.71 keV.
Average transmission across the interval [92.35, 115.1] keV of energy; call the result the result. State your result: 39.7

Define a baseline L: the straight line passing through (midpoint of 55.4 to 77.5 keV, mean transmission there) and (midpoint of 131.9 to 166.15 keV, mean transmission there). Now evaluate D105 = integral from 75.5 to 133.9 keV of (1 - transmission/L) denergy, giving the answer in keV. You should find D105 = 4.7 keV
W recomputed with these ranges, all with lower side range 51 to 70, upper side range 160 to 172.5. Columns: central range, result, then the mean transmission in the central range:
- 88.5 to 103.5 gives 1.9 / 38.7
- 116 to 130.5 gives 1.7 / 40.9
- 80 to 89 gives 0.8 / 39.2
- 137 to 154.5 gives 0.7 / 45.8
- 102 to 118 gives 1.7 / 40.5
